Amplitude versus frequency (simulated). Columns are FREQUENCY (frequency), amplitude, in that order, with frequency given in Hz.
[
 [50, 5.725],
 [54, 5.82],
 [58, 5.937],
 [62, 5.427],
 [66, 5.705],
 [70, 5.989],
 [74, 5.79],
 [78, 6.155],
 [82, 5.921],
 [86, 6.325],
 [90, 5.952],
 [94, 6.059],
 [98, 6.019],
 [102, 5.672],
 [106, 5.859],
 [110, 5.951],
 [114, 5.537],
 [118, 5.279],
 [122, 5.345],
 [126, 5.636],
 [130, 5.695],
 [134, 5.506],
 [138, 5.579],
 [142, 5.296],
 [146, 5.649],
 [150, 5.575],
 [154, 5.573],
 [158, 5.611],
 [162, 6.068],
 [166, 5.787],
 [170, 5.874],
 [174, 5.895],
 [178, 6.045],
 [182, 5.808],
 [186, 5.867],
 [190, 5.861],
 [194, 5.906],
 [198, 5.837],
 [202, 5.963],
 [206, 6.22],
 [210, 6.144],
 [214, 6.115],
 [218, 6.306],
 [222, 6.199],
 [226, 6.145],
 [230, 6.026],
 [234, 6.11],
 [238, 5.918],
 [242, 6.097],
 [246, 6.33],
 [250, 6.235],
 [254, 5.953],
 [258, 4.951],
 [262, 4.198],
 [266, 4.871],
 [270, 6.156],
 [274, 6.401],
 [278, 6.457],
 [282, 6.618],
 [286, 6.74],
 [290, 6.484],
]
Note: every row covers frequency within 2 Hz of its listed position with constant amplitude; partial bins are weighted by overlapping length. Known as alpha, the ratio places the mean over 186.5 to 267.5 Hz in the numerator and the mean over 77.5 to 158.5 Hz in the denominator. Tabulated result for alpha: 1.0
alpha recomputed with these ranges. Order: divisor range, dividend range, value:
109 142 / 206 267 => 1.06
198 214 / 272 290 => 1.08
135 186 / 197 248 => 1.07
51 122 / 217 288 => 1.03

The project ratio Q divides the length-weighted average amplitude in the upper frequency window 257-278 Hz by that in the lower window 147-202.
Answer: 0.93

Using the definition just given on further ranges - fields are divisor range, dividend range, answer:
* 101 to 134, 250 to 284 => 1.02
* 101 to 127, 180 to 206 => 1.05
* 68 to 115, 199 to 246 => 1.03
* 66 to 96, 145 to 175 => 0.96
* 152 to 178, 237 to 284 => 1.00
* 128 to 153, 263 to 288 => 1.10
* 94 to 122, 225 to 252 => 1.07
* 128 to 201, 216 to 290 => 1.04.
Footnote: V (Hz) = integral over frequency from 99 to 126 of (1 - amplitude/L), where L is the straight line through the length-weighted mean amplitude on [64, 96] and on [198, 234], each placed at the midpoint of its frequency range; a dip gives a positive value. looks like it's 1.8 Hz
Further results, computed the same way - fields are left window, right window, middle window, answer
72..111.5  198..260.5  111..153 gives 3.26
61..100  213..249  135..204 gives 3.31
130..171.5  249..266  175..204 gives -2.11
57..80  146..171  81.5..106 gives -0.77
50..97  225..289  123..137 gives 0.79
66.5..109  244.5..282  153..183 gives 0.16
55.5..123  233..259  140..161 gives 1.13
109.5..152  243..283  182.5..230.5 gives -2.97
